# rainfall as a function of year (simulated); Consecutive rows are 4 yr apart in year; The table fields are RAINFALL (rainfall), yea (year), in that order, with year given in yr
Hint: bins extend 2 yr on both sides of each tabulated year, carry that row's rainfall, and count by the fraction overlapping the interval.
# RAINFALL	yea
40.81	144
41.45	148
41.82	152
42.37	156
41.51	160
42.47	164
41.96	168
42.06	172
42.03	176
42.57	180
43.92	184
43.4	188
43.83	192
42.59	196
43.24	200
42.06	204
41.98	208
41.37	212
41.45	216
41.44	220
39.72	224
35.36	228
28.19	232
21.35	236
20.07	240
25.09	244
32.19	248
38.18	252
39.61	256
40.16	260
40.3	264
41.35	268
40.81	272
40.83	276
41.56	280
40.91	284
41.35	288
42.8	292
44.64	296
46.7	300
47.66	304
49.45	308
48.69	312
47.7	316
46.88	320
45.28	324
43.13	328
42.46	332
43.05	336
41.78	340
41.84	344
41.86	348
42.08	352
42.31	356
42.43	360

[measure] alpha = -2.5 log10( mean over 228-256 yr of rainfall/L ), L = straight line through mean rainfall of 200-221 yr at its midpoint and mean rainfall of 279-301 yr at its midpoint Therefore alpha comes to 0.41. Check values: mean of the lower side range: 41.8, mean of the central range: 28.9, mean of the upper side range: 42.9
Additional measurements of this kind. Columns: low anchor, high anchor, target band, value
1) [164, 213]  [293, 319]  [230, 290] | 0.27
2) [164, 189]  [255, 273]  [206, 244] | 0.21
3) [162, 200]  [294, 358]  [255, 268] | 0.09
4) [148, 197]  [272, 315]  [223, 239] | 0.40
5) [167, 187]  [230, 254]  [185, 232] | -0.16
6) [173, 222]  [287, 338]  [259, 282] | 0.09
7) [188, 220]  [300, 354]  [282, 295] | 0.05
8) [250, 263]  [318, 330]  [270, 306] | -0.02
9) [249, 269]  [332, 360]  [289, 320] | -0.14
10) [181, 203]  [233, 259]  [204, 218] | -0.08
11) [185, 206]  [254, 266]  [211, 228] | 0.04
